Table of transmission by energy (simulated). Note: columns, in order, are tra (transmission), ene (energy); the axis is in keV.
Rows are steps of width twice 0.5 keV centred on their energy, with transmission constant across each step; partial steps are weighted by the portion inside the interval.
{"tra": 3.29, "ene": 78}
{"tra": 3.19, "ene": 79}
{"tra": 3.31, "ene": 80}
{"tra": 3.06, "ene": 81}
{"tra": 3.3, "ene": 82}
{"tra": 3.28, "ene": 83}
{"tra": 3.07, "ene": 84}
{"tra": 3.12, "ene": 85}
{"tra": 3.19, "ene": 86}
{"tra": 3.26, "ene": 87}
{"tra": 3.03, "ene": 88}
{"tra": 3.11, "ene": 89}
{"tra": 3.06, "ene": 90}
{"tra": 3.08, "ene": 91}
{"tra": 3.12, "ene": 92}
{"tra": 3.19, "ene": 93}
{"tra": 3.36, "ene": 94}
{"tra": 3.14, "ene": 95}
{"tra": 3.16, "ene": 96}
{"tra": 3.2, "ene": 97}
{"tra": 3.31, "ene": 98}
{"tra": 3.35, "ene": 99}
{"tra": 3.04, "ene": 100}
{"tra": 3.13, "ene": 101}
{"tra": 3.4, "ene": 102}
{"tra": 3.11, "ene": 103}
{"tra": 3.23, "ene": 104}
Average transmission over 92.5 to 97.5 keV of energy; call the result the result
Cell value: 3.21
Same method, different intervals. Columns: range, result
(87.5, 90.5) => 3.07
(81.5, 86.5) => 3.19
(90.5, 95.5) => 3.18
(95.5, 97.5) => 3.18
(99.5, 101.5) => 3.08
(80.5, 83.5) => 3.21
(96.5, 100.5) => 3.22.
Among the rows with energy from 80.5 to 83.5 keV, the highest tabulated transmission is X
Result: 3.3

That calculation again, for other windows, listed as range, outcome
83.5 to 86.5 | 3.19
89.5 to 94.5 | 3.36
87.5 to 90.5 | 3.11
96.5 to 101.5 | 3.35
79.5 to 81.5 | 3.31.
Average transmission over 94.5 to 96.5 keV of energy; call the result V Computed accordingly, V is 3.15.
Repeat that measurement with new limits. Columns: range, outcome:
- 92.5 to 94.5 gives 3.27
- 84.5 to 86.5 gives 3.16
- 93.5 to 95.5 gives 3.25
